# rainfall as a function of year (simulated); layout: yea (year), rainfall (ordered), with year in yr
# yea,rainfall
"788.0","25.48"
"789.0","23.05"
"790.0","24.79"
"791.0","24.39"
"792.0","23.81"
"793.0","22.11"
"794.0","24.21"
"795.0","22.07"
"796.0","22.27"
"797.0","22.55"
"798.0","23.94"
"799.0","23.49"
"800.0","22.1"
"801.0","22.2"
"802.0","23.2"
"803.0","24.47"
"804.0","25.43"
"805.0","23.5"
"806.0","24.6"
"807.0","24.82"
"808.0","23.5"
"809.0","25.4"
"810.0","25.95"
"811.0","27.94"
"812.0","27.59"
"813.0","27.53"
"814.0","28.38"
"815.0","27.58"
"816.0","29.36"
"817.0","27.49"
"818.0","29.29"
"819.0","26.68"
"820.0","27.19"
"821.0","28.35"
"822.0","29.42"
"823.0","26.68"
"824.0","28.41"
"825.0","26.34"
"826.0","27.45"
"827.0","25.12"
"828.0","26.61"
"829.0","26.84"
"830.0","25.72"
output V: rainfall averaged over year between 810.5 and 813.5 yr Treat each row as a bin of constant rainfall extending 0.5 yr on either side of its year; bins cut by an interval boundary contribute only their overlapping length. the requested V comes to 27.7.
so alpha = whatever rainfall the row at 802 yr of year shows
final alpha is 23.2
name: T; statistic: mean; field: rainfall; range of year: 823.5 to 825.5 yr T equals 27.4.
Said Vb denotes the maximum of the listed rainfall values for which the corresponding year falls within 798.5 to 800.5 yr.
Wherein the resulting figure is 23.49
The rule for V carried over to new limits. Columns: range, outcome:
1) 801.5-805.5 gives 24.1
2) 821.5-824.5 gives 28.2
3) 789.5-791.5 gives 24.6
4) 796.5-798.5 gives 23.2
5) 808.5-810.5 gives 25.7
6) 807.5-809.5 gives 24.4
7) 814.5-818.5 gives 28.4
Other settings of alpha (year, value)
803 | 24.47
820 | 27.19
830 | 25.72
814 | 28.38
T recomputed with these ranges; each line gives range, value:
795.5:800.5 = 22.9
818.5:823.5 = 27.7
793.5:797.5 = 22.8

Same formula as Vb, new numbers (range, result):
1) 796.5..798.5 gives 23.94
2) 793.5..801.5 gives 24.21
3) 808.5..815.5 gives 28.38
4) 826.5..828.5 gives 26.61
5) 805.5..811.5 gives 27.94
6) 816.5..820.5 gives 29.29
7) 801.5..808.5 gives 25.43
